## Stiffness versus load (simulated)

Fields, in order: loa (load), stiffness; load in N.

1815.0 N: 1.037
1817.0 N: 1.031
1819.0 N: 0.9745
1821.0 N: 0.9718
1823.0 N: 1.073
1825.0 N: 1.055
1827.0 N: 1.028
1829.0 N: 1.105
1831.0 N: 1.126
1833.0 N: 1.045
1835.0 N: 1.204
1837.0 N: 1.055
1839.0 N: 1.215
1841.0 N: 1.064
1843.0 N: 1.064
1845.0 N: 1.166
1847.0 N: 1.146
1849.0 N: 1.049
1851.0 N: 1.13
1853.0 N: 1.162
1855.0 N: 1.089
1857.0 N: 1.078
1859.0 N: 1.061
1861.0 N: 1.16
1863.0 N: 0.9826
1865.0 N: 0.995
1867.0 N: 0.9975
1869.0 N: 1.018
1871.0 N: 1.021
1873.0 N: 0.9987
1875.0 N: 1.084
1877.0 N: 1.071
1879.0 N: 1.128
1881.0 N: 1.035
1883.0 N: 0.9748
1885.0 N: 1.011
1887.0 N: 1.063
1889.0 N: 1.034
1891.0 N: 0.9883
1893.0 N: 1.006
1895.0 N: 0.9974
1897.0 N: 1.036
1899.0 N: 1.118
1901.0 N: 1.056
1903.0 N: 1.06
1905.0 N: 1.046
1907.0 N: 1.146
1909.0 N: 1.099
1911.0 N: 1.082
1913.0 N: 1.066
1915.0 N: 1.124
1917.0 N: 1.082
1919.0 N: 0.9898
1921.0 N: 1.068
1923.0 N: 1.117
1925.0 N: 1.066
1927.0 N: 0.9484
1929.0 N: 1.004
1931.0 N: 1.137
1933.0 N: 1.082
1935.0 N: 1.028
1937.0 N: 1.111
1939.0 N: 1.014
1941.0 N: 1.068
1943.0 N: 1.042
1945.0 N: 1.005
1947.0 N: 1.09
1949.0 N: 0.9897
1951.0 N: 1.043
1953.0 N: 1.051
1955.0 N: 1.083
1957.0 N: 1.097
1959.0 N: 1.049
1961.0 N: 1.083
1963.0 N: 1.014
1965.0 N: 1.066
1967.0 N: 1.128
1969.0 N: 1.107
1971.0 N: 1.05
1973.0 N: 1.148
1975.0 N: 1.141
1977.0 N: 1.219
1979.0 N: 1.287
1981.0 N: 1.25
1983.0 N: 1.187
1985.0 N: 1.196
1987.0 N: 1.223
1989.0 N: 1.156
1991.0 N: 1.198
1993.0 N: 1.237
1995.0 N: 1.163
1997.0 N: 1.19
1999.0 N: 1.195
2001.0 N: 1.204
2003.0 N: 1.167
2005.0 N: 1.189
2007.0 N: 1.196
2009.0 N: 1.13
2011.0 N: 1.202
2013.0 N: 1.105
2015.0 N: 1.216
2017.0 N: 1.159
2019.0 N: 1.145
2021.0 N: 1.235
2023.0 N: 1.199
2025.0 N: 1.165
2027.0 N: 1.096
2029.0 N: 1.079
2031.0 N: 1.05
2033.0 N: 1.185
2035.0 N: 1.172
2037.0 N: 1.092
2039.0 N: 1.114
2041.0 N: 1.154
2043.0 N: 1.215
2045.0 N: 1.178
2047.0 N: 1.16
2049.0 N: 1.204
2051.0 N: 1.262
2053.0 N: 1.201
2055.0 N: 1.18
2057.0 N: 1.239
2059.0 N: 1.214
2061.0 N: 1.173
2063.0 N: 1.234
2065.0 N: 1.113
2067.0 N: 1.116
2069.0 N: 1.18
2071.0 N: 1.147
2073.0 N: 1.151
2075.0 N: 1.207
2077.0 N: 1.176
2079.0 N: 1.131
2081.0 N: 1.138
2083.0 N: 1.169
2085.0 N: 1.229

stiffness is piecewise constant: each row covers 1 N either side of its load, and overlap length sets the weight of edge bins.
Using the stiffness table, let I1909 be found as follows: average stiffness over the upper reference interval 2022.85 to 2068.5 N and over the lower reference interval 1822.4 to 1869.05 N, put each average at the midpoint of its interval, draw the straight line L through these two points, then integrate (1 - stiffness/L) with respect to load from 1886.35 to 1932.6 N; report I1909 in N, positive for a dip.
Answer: 2.24 N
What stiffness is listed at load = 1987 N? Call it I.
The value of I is 1.223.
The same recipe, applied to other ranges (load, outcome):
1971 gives 1.05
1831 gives 1.126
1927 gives 0.9484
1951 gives 1.043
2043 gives 1.215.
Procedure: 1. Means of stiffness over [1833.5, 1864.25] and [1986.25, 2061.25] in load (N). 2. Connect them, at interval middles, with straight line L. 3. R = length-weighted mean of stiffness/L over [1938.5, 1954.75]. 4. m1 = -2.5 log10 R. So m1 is 0.103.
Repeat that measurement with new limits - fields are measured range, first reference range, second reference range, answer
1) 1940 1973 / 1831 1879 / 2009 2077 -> 0.065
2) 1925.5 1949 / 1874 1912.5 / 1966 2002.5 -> 0.070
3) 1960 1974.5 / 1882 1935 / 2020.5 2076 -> 0.014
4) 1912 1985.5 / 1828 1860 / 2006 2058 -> 0.054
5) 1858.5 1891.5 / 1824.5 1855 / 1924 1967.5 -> 0.054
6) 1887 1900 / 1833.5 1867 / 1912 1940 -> 0.045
